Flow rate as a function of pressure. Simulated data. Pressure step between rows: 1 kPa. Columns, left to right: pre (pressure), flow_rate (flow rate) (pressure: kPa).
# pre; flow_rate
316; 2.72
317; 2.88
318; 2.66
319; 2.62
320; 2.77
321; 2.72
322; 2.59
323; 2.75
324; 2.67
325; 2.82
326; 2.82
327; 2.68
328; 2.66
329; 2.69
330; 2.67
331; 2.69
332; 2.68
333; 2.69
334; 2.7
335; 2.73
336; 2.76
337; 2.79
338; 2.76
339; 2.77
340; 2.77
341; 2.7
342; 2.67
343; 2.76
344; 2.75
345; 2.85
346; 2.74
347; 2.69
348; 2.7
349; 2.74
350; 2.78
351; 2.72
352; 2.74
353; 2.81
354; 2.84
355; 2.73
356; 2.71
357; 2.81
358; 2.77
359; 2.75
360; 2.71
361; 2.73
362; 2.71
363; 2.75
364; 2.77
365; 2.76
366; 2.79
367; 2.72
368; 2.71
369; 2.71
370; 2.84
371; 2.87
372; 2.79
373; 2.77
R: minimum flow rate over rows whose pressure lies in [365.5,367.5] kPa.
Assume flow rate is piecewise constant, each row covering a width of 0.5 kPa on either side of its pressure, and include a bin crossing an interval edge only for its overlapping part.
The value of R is 2.72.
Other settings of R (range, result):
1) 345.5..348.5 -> 2.69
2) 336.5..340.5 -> 2.76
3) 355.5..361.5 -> 2.71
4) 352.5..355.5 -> 2.73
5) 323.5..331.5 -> 2.66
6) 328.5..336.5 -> 2.67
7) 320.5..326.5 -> 2.59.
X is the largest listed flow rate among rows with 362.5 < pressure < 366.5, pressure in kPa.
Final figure 2.79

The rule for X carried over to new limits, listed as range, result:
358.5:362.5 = 2.75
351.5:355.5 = 2.84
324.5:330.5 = 2.82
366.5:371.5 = 2.87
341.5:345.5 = 2.85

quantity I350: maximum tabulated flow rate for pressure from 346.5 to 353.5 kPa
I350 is 2.81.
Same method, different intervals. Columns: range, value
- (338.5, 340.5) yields 2.77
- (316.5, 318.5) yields 2.88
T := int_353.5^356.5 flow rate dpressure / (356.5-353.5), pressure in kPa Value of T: 2.76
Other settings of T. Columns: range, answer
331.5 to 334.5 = 2.69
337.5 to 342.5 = 2.73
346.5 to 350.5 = 2.73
